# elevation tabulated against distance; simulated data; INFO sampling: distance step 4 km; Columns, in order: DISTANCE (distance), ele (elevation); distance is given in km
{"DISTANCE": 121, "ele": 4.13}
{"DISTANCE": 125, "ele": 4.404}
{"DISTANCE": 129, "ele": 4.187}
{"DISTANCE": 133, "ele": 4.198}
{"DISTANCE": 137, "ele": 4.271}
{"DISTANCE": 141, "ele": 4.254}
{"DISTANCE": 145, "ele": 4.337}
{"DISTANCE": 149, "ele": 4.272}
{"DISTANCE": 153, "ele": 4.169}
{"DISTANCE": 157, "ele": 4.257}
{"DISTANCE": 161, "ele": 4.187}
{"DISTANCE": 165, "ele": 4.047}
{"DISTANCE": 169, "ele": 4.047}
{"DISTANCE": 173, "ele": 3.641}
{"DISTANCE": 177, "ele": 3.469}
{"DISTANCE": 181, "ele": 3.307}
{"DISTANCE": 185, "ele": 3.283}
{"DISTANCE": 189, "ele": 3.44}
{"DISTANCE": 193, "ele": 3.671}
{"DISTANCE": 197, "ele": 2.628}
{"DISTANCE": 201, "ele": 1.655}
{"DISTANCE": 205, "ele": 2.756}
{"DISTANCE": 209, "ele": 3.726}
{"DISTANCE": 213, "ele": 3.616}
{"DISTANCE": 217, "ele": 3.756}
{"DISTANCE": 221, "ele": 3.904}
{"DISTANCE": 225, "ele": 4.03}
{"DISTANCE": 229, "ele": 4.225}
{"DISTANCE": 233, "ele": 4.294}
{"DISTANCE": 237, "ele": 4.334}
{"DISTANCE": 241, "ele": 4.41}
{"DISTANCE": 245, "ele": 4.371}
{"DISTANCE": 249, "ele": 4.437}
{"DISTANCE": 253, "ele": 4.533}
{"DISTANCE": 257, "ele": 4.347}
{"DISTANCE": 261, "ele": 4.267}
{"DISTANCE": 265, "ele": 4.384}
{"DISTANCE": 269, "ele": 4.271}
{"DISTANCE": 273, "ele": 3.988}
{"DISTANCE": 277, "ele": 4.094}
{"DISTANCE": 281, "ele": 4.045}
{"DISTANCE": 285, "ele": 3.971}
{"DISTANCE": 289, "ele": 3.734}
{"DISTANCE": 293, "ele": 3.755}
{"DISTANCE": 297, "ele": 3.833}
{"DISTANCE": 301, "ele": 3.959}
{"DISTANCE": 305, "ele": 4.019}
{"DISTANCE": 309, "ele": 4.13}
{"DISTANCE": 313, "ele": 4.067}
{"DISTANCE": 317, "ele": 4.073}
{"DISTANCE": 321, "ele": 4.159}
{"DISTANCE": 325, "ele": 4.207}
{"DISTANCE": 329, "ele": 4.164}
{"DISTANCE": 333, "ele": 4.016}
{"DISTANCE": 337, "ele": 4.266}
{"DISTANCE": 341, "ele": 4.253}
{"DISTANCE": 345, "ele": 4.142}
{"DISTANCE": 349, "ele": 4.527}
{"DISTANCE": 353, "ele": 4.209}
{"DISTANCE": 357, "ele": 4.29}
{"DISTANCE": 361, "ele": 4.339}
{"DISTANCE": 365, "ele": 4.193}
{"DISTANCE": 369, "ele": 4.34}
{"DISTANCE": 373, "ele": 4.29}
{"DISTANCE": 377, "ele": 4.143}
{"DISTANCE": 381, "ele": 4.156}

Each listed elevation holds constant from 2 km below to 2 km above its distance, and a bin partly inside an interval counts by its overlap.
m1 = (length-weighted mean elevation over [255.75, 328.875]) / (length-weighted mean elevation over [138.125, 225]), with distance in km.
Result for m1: 1.1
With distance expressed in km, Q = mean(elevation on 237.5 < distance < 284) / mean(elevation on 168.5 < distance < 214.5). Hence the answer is 1.3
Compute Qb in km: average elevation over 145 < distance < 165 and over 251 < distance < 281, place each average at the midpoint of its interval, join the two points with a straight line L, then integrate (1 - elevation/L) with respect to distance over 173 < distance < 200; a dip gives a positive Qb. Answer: 6.15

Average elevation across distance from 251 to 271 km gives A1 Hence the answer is 4.36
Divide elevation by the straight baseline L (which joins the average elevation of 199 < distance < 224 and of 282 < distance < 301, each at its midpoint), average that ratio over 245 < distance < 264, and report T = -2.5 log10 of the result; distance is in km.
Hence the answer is -0.22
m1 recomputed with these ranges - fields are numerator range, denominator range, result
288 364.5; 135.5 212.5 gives 1.13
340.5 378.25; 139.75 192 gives 1.10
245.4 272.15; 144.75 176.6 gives 1.07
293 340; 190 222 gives 1.27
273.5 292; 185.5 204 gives 1.37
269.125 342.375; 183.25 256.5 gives 1.08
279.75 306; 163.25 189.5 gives 1.08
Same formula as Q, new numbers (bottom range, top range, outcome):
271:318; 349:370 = 1.08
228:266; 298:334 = 0.94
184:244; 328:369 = 1.18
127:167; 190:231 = 0.81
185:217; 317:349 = 1.34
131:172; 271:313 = 0.94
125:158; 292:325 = 0.95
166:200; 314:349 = 1.23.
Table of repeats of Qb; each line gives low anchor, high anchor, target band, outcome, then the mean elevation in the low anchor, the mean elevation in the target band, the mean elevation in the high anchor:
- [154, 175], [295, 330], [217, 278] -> -2.86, 4.04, 4.25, 4.07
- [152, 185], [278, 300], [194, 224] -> 5.15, 3.85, 3.2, 3.88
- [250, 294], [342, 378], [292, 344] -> 1.69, 4.14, 4.08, 4.28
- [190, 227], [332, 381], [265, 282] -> -1.90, 3.31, 4.14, 4.25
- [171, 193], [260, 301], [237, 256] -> -2.96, 3.45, 4.42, 4.02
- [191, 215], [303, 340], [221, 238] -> -4.79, 3.01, 4.18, 4.13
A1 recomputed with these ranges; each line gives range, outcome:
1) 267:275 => 4.13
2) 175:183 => 3.39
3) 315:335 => 4.12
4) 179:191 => 3.34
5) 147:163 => 4.22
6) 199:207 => 2.21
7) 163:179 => 3.8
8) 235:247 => 4.37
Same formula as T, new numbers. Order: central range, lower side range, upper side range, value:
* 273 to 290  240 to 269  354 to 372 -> 0.10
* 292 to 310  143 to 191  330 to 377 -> 0.06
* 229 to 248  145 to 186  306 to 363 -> -0.08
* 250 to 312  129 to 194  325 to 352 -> 0.01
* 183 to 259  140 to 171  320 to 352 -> 0.12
